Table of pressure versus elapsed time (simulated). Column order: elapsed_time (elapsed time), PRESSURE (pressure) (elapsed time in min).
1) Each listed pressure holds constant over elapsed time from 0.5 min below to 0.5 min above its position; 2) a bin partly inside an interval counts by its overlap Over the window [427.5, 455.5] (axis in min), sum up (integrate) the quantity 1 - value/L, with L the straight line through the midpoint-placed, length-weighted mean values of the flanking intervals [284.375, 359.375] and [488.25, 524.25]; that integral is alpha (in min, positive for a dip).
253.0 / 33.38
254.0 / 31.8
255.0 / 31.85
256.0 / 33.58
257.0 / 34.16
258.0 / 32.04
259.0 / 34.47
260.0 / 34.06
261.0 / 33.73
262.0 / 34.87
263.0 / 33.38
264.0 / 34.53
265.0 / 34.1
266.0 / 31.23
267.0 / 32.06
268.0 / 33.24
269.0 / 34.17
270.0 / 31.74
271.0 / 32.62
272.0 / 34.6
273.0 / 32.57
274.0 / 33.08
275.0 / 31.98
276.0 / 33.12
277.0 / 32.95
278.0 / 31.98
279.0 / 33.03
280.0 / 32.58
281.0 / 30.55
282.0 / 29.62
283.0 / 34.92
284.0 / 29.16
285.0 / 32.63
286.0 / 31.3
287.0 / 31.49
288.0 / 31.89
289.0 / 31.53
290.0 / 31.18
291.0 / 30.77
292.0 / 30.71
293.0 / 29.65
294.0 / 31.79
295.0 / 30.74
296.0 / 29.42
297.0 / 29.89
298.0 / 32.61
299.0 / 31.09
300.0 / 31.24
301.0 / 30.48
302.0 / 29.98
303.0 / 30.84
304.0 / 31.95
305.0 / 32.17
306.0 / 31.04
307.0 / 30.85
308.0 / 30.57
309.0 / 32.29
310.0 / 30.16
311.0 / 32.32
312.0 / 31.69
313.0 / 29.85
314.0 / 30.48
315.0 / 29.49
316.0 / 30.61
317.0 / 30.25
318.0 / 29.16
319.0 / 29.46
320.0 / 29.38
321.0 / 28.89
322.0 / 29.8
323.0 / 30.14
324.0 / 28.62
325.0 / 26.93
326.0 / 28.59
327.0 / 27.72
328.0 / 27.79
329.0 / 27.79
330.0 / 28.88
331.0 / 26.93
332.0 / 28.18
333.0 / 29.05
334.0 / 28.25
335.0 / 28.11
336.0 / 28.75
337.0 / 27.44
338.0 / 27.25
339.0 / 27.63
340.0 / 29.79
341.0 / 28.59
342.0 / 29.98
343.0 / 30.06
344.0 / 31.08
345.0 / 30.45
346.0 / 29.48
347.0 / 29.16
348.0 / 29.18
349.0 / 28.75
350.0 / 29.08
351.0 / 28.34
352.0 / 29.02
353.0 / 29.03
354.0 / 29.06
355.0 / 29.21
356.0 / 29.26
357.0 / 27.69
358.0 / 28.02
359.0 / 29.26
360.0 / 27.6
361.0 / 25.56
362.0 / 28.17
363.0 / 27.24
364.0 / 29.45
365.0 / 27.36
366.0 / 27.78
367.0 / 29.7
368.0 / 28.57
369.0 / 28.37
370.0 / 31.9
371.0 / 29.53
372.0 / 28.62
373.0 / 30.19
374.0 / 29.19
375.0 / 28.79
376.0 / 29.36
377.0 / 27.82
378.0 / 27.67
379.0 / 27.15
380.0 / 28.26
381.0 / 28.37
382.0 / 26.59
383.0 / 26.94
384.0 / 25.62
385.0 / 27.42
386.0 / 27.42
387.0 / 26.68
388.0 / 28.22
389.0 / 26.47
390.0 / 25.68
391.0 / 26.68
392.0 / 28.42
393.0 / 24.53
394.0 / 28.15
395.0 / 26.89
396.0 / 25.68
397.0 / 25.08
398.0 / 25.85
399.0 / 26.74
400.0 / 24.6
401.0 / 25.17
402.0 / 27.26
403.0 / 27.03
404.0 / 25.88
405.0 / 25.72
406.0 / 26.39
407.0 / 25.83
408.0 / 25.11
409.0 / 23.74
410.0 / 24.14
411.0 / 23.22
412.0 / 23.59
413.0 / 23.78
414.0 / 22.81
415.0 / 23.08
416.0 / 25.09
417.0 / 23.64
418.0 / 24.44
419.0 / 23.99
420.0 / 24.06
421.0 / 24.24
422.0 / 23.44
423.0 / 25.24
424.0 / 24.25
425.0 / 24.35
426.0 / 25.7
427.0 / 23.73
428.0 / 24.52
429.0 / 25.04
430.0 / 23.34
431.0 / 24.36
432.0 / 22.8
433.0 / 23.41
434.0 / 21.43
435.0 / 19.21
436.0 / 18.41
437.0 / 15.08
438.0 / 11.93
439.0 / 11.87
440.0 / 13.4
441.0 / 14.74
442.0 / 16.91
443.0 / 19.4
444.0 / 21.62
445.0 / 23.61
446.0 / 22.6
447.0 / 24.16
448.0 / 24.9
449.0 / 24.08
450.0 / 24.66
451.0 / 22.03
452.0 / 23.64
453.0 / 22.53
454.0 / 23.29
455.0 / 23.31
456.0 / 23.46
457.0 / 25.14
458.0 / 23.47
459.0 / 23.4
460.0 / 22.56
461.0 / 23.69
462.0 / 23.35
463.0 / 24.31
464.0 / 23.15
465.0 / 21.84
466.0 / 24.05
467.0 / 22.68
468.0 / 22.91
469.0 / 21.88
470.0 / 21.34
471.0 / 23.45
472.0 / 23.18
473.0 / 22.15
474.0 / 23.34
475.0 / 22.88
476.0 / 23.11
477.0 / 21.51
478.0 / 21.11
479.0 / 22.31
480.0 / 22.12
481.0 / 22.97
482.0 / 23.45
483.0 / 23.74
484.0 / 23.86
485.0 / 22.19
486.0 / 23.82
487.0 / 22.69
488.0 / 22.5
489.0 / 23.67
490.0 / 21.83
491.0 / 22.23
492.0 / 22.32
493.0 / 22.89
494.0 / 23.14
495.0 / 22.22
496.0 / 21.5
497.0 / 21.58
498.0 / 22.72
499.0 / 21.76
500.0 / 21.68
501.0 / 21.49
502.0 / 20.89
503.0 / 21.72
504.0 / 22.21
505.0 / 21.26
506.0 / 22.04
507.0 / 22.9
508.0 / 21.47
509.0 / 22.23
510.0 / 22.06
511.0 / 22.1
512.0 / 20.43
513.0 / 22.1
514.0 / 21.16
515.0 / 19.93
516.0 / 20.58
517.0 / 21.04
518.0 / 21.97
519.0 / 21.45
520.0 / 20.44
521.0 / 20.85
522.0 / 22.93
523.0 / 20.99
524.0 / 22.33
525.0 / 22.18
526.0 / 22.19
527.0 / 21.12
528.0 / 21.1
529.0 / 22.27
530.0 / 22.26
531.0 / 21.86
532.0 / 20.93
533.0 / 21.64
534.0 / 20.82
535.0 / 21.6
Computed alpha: 4.1 min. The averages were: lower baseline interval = 29.8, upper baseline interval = 21.8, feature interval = 20.9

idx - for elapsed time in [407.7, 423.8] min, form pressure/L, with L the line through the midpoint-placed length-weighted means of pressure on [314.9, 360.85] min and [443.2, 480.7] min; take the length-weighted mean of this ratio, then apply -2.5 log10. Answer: 0.05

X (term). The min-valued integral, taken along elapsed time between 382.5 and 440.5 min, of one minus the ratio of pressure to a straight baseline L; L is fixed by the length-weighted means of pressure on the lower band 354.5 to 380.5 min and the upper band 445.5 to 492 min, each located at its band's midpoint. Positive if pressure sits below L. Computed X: 4.7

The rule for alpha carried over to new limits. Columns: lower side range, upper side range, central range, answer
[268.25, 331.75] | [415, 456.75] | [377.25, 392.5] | -1.1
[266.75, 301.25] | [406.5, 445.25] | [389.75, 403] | -1.2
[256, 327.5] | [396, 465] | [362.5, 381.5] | -1.5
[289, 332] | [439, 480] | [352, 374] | -1.1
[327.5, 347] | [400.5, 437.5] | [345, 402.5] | -2.9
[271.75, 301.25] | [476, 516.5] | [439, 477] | 2.4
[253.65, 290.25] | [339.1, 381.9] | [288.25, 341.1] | 1.7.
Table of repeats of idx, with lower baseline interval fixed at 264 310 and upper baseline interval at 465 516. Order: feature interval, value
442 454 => 0.07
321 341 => 0.05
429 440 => 0.28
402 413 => 0.04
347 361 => 0.00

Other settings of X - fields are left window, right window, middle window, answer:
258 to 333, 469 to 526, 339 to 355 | -0.3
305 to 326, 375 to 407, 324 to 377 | -0.2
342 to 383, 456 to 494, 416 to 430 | 0.7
